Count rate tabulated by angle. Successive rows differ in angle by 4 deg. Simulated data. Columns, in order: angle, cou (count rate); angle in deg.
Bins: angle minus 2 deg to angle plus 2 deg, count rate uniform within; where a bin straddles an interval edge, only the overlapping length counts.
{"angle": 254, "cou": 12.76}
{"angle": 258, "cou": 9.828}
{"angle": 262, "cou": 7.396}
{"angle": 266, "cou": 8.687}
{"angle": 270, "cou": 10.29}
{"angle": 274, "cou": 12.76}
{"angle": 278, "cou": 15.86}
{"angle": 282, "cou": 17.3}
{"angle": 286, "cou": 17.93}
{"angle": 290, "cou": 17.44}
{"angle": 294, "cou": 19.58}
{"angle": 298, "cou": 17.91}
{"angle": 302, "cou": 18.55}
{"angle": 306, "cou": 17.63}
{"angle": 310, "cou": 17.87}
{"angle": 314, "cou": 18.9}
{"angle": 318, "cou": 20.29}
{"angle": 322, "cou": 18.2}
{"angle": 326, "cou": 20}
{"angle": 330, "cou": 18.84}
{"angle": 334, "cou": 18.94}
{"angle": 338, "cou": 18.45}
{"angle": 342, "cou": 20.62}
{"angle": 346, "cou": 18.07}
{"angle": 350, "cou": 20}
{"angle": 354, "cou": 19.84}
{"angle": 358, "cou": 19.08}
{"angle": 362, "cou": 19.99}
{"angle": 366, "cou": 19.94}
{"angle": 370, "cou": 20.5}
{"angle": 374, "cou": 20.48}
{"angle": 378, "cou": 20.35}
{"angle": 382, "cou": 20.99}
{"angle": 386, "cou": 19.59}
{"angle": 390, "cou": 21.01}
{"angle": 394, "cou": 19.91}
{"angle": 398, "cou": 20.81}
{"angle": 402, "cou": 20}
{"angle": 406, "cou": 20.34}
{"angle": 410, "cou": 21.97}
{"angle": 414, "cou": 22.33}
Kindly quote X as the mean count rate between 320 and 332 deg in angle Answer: 19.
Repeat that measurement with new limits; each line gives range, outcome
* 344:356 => 19.3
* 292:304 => 18.7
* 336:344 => 19.5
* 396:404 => 20.4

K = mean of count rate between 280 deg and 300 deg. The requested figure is 18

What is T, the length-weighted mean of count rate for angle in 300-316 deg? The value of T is 18.2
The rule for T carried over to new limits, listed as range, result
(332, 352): 19.2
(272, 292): 16.3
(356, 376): 20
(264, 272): 9.49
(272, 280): 14.3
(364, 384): 20.5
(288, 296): 18.5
